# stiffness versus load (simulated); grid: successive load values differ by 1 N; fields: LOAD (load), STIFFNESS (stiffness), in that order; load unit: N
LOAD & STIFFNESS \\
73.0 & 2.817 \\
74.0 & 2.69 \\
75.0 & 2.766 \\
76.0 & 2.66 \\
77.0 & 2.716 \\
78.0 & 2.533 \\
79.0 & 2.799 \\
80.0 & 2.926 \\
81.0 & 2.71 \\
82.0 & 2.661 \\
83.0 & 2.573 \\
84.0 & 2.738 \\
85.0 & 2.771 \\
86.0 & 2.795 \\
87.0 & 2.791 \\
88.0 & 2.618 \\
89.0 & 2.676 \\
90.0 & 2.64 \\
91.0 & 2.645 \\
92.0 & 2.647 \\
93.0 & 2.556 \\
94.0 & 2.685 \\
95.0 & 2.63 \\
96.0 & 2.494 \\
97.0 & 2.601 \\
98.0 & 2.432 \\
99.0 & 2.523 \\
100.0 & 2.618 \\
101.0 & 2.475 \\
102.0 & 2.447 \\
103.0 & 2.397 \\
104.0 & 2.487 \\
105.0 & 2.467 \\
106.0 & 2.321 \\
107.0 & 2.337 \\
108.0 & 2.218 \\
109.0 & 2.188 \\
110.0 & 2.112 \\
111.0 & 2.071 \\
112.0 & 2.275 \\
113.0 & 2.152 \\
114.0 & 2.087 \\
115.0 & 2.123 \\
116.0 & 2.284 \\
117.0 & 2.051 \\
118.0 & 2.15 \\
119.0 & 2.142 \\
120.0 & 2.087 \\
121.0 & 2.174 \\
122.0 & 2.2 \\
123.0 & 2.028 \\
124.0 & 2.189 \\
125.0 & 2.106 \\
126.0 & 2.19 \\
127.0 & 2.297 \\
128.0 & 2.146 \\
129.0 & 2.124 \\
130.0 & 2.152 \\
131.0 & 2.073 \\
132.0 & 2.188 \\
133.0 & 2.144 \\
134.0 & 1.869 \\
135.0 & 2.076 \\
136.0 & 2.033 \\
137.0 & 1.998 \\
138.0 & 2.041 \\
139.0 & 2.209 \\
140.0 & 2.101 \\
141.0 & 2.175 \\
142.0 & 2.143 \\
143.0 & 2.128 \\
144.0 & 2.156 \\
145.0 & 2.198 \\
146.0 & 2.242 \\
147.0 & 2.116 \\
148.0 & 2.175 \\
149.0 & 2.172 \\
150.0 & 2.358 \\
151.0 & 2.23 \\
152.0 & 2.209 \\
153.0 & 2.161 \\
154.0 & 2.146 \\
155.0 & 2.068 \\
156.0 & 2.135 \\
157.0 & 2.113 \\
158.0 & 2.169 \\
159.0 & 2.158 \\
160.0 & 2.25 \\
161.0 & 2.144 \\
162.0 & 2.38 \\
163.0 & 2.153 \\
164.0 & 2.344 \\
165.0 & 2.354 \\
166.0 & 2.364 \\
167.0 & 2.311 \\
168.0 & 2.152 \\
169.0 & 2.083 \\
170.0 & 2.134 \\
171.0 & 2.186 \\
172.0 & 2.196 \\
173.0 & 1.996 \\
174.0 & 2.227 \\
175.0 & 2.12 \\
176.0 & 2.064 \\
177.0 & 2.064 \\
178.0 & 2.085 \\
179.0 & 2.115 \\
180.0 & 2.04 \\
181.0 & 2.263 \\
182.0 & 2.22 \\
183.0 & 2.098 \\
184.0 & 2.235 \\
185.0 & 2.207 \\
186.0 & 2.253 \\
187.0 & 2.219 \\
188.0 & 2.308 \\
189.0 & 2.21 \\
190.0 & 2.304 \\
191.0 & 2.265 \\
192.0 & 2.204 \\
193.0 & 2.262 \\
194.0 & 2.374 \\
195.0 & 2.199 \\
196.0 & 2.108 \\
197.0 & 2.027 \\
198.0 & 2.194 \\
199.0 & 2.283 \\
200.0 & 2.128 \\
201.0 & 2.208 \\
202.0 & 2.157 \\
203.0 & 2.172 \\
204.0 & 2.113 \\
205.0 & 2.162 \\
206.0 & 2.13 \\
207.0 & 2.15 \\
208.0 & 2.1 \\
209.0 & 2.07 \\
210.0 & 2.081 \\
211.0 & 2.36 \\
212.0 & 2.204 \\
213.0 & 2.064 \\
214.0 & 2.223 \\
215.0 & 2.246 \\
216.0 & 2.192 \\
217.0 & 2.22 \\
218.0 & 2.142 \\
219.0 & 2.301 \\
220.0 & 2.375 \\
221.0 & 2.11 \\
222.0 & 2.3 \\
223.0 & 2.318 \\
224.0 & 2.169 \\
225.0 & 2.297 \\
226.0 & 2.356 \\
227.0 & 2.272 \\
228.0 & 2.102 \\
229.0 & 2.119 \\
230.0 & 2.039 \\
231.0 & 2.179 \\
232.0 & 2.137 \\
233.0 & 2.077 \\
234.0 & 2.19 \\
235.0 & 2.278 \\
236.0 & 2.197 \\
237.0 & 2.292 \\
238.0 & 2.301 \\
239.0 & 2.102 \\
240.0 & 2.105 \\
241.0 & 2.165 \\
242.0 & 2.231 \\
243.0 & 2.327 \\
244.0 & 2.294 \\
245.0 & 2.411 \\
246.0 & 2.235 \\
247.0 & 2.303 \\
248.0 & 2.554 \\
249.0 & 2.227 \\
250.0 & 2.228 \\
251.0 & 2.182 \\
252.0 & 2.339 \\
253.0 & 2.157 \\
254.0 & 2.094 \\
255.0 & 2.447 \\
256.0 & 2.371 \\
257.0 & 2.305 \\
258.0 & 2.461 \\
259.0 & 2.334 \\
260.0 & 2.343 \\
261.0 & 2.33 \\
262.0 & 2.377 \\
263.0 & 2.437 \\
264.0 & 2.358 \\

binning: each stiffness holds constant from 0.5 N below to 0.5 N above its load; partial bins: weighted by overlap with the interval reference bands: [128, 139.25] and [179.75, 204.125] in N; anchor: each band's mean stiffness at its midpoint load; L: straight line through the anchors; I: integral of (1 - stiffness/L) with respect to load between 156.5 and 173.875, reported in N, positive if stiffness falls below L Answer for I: -0.5 N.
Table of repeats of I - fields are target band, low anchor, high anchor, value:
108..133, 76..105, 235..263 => 4.01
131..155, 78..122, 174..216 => 1.95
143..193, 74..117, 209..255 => 3.56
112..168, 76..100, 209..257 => 7.59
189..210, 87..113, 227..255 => 1.05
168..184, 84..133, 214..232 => 1.01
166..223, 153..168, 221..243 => 0.63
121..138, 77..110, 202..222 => 2.35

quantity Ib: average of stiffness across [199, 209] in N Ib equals 2.15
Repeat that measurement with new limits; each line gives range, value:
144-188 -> 2.18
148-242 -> 2.19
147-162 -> 2.18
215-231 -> 2.22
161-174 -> 2.22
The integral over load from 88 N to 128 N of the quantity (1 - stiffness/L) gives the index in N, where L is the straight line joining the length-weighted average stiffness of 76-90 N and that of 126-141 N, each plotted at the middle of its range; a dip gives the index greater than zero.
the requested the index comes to 1.3 N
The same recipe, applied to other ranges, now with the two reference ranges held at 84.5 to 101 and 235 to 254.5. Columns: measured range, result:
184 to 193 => 0.5 N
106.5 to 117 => 1.6 N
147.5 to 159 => 1.4 N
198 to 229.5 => 1.8 N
